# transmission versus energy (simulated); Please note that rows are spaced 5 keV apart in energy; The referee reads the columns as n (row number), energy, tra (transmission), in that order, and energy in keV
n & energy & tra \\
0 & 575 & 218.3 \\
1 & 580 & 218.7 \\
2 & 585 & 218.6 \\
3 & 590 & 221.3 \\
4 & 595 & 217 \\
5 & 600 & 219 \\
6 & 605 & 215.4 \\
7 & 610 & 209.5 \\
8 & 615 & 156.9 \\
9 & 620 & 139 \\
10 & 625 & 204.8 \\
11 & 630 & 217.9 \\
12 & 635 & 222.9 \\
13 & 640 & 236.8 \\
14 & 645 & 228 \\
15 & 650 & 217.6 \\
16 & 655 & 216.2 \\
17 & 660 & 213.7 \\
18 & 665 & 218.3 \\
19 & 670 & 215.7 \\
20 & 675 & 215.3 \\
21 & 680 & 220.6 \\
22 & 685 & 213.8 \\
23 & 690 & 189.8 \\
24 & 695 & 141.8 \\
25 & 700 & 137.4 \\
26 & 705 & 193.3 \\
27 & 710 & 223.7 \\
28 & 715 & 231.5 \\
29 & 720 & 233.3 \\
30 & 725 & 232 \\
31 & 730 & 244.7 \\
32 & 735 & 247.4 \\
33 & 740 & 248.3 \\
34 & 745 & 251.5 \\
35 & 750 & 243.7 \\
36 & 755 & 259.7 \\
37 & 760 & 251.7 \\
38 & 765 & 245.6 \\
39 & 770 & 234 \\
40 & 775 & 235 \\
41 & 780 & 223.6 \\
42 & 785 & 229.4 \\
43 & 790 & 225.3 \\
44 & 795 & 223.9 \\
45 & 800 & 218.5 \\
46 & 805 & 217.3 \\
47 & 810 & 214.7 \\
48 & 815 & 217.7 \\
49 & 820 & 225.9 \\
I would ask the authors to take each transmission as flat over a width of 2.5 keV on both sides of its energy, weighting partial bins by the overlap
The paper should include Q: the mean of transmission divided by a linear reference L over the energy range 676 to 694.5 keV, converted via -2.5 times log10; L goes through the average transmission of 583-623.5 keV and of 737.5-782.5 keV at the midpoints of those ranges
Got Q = 0.11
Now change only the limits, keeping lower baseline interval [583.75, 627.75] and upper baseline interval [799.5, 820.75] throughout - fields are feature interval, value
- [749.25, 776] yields -0.15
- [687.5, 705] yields 0.27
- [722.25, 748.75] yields -0.16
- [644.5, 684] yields -0.06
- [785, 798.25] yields -0.04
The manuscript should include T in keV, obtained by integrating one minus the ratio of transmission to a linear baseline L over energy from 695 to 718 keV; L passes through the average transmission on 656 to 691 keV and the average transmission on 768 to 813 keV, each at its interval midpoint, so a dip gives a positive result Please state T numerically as 2.7 keV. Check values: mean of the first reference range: 214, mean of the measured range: 191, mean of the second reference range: 224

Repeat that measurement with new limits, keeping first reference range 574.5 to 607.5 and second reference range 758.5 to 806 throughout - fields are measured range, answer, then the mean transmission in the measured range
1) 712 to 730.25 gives -0.6 keV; 234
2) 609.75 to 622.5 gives 3.4 keV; 161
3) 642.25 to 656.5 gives 0.1 keV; 221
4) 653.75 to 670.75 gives 0.5 keV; 216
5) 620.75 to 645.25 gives 0.6 keV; 216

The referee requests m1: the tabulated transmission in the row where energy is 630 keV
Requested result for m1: 217.9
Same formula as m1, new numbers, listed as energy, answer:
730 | 244.7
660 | 213.7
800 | 218.5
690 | 189.8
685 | 213.8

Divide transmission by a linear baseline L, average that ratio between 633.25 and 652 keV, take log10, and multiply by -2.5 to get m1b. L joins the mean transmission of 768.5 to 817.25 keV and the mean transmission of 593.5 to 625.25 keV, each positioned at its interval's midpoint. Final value -0.14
